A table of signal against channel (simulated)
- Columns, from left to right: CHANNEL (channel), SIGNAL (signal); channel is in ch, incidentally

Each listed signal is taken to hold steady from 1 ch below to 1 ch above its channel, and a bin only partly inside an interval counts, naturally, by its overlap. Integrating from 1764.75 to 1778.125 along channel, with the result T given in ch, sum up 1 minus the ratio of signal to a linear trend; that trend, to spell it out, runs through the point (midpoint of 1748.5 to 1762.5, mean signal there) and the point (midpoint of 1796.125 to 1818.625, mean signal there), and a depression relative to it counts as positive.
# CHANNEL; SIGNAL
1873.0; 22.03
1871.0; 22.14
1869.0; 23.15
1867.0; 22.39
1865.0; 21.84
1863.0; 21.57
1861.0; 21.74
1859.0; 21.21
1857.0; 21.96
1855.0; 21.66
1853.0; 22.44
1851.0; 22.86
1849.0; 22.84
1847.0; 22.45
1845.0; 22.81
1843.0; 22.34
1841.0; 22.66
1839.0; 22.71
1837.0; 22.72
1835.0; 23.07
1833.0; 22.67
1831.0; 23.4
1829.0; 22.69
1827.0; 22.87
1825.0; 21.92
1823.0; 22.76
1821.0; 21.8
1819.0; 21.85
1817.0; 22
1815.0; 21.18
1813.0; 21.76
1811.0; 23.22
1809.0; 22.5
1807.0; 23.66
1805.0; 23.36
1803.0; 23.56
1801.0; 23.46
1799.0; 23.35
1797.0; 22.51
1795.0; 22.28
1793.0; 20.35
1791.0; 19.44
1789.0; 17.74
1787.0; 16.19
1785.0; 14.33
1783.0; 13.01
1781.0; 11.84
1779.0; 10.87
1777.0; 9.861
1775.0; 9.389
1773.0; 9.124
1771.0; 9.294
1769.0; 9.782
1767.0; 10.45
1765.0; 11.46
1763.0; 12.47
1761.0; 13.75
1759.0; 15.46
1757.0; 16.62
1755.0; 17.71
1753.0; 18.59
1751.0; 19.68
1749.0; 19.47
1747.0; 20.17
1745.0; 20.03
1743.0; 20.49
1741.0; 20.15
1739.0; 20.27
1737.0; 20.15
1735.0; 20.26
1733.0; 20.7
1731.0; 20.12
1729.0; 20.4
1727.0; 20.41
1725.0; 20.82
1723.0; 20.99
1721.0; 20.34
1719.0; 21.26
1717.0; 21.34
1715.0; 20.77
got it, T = 6.4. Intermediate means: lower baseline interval 17.1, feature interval 9.83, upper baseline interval 22.8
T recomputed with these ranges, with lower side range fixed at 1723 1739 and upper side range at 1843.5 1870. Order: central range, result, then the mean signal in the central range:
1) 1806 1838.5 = -1.2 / 22.5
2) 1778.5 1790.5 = 3.9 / 14.4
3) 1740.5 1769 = 5.7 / 16.6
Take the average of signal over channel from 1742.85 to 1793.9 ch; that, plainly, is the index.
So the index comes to 14.8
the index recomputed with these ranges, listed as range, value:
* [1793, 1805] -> 22.8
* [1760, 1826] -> 17.6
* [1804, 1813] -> 23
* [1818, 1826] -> 22.1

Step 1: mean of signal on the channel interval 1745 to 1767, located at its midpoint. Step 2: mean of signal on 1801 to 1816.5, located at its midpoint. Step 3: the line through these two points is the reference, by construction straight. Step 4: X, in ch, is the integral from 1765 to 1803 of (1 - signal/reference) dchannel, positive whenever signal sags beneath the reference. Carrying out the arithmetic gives 9.1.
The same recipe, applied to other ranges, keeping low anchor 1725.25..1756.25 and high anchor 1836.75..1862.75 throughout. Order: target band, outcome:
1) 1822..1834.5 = -0.5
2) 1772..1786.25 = 6.5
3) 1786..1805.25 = 0.0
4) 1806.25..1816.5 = -0.5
